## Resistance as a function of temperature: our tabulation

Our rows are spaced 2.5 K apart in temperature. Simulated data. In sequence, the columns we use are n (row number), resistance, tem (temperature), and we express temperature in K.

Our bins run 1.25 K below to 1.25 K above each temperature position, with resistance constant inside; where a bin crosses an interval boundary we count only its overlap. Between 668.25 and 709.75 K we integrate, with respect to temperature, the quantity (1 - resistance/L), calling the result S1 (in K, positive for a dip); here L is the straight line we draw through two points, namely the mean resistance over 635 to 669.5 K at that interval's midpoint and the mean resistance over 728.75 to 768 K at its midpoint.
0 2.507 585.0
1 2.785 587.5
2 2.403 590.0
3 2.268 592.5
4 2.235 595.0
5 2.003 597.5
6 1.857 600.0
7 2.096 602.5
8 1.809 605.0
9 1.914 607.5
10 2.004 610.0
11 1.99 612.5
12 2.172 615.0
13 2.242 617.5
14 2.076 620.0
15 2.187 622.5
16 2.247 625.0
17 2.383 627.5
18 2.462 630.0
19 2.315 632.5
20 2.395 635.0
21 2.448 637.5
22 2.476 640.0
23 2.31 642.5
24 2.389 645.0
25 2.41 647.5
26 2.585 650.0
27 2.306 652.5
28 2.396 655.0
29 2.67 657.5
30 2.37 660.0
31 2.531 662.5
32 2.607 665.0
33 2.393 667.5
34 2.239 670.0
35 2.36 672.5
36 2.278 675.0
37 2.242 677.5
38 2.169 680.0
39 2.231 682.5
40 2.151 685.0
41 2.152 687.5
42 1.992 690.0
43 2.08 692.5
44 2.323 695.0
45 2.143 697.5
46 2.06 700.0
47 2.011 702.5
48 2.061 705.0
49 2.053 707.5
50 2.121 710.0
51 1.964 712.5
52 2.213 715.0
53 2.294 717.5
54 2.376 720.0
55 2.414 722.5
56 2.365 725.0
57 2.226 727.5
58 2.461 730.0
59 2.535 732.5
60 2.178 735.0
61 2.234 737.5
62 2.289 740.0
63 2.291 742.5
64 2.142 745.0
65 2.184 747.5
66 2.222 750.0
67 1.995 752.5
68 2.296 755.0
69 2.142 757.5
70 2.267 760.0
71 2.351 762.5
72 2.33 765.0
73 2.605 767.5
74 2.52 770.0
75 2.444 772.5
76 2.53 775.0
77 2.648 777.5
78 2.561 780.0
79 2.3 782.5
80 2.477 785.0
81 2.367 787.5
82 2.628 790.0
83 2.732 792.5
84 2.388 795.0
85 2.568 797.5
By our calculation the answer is 3.9 K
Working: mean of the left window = 2.45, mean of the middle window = 2.16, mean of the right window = 2.28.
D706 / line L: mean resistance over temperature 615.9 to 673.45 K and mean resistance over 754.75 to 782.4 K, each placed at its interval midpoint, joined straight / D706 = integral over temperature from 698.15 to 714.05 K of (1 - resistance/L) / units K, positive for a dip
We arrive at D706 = 2.3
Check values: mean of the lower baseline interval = 2.38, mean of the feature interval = 2.05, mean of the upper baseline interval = 2.43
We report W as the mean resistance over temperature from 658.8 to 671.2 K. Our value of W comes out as 2.43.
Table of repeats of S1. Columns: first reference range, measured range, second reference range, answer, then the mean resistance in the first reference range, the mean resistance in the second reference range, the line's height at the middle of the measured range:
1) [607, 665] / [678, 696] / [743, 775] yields 1.2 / 2.33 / 2.3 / 2.32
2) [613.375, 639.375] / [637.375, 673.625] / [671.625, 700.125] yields -3.1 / 2.29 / 2.18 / 2.24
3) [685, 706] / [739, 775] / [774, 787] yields 1.3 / 2.11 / 2.49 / 2.39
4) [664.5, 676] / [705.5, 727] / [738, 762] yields 0.5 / 2.36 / 2.21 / 2.27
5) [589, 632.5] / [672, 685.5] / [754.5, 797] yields 0.2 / 2.14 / 2.45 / 2.27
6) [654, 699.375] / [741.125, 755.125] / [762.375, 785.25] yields 1.4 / 2.29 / 2.48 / 2.43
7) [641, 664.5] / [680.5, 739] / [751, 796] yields 5.6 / 2.45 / 2.42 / 2.43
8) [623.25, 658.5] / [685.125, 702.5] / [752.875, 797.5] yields 2.2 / 2.41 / 2.44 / 2.42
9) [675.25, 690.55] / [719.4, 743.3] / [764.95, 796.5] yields 0.0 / 2.17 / 2.51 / 2.34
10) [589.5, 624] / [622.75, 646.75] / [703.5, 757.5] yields -2.9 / 2.08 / 2.23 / 2.12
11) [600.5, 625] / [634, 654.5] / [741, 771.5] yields -3.0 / 2.06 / 2.28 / 2.11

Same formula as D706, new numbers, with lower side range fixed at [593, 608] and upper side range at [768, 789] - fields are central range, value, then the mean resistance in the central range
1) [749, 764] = 1.3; 2.21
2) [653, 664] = -1.6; 2.48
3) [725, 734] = -0.2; 2.4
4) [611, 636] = -2.1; 2.24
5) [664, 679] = -1.0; 2.35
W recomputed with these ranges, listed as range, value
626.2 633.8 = 2.39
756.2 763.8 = 2.25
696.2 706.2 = 2.07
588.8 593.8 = 2.33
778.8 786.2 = 2.45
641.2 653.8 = 2.4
